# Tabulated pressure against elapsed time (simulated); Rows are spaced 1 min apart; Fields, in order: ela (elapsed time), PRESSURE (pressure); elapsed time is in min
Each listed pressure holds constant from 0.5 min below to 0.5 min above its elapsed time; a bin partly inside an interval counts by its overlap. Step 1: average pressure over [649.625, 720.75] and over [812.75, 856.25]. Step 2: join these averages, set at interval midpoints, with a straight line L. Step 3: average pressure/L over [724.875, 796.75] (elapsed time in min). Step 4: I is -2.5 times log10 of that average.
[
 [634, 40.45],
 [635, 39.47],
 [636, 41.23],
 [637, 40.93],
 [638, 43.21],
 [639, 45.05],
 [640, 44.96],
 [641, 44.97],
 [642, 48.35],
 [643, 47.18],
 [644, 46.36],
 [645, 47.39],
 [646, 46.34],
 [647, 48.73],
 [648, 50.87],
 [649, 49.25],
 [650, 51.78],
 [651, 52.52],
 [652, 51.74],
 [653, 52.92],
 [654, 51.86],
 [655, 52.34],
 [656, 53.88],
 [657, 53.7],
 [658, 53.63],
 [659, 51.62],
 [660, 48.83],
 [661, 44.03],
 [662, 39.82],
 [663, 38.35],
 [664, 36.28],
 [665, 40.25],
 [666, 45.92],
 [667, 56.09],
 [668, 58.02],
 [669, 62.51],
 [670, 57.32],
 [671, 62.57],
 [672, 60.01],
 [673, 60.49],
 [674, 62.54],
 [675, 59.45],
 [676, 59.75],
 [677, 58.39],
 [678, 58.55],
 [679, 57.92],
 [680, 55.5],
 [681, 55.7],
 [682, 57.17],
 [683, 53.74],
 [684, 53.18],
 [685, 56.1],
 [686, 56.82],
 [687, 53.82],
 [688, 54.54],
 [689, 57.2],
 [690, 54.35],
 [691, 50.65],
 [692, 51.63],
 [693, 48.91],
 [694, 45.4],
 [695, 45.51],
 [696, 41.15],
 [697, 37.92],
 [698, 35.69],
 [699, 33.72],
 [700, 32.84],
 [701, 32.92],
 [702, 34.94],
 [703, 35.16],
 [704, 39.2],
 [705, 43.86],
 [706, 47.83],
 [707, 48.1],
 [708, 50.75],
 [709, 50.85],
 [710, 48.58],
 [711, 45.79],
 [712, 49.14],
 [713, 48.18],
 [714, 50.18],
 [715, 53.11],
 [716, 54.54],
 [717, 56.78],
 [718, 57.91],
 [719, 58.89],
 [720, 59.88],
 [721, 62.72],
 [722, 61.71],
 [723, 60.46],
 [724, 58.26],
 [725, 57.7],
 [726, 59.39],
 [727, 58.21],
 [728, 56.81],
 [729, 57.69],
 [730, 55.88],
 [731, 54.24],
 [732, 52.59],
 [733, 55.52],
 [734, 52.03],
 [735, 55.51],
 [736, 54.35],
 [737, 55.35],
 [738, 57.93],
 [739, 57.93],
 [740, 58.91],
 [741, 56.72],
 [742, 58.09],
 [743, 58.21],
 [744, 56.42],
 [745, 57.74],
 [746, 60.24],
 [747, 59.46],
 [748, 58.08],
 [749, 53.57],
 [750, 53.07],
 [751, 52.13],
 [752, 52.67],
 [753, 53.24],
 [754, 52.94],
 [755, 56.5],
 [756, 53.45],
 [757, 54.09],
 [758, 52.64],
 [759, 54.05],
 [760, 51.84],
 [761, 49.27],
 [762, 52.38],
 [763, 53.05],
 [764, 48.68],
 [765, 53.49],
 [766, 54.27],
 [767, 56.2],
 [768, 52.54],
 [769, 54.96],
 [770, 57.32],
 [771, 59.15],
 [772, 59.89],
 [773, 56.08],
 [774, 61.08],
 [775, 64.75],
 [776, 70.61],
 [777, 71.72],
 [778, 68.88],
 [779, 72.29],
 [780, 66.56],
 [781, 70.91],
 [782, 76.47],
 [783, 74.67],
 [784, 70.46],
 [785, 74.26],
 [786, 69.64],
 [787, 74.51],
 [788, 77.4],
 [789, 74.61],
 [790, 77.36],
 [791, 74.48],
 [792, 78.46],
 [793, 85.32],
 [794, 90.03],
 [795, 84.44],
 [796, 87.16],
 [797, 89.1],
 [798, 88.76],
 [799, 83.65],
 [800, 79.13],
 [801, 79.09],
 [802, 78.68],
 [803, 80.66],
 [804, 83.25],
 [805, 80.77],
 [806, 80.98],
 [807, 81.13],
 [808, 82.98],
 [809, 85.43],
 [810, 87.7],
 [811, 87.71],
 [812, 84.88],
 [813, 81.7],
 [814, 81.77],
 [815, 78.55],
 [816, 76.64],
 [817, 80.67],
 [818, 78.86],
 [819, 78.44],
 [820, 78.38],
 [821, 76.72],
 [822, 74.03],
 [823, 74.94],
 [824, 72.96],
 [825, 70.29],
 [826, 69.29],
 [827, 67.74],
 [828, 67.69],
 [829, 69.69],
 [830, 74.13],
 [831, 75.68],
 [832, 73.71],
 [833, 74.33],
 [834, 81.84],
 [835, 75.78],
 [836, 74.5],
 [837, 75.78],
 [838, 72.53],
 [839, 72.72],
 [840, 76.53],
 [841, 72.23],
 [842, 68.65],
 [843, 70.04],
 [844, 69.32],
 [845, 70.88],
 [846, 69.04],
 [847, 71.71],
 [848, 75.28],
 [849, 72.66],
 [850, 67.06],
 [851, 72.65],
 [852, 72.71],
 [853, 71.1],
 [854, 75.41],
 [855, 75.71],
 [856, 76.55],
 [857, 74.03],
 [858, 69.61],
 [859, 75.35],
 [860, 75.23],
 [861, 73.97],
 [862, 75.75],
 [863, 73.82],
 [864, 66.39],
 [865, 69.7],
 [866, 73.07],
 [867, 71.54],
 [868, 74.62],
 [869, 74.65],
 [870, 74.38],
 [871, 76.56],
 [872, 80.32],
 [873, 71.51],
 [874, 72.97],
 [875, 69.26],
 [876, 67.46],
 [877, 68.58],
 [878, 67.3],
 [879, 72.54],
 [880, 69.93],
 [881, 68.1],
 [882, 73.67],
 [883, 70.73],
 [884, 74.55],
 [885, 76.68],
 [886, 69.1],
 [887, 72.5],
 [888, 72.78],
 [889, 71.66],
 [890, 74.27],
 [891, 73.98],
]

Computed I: 0.02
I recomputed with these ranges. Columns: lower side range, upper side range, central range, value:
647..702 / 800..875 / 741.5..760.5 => 0.132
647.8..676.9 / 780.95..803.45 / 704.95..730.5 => 0.173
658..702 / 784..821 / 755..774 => 0.298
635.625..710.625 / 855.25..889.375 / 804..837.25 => -0.168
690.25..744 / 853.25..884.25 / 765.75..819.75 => -0.210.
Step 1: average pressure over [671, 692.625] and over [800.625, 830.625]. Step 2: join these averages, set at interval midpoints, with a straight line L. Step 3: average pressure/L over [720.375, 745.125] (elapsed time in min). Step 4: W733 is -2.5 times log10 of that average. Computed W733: 0.14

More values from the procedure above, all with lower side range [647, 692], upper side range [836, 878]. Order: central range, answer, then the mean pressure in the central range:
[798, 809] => -0.21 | 81.6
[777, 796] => -0.16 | 75.8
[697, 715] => 0.31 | 43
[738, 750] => 0.06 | 57.6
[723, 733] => 0.05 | 56.9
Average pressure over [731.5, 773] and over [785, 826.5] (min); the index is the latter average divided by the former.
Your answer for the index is 1.5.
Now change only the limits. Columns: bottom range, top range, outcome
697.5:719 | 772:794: 1.58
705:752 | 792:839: 1.43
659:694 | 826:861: 1.36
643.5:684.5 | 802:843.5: 1.46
